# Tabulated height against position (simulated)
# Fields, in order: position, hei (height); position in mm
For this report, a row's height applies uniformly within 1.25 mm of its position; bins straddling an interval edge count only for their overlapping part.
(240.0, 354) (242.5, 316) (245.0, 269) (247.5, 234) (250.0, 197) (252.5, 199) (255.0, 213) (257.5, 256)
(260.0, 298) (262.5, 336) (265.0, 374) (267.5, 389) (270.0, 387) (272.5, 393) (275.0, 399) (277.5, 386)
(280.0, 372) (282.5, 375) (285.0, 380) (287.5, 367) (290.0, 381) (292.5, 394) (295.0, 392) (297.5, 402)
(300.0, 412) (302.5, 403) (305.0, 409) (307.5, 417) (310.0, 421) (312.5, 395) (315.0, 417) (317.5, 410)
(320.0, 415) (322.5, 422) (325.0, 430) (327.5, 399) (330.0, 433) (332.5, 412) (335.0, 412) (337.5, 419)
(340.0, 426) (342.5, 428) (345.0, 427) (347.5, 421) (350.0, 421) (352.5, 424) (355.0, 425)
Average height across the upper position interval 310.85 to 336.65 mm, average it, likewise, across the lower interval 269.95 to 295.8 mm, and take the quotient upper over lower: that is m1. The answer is 1.08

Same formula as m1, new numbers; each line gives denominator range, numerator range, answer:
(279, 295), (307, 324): 1.09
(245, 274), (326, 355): 1.41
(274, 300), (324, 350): 1.09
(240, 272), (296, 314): 1.39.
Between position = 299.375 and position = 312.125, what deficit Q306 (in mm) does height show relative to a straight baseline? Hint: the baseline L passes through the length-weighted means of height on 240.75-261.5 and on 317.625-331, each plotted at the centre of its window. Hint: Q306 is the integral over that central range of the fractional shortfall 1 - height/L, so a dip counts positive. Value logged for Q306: -1.19 mm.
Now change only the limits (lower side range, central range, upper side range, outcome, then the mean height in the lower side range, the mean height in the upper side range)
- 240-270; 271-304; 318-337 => -4.20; 288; 417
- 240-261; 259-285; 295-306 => -4.41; 253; 405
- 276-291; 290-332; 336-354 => -1.26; 377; 424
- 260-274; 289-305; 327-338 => -0.32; 369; 416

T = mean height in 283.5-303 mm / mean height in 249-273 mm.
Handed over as 1.29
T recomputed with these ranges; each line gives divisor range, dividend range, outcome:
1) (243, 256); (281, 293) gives 1.66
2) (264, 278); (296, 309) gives 1.05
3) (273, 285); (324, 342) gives 1.09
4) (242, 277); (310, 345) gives 1.36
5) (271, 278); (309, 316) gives 1.04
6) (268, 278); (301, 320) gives 1.05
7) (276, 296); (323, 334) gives 1.10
